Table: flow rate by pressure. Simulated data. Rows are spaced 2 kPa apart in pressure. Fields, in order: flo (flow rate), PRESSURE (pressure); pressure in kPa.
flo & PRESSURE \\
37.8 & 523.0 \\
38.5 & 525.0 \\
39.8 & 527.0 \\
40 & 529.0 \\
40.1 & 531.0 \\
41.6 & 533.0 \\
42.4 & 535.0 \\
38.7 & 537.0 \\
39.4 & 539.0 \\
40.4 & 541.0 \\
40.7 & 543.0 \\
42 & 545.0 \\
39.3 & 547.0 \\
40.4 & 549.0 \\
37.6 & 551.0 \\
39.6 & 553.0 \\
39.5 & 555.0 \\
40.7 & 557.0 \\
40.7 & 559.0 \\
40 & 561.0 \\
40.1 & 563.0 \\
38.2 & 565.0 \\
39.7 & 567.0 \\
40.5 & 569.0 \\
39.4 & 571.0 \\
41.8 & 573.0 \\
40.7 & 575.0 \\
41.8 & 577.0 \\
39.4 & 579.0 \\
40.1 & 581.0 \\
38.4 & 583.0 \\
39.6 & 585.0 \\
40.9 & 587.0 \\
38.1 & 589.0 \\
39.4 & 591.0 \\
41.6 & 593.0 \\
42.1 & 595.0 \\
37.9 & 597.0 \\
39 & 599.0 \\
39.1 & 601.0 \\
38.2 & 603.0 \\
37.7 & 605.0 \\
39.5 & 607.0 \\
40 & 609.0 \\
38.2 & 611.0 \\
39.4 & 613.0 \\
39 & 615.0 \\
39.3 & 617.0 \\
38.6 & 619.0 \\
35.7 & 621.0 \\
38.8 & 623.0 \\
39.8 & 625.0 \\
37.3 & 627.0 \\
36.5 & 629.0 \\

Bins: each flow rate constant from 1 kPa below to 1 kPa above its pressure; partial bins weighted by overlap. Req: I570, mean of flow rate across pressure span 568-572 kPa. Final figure 40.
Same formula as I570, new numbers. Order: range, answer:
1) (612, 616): 39.2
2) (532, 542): 40.5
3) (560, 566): 39.4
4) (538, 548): 40.4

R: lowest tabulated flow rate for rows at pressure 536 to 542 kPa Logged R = 38.7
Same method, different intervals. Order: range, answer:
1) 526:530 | 39.8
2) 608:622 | 35.7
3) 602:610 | 37.7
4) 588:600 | 37.9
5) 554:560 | 39.5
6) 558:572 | 38.2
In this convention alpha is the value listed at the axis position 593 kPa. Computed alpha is 41.6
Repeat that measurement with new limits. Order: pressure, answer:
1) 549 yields 40.4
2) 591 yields 39.4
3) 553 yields 39.6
